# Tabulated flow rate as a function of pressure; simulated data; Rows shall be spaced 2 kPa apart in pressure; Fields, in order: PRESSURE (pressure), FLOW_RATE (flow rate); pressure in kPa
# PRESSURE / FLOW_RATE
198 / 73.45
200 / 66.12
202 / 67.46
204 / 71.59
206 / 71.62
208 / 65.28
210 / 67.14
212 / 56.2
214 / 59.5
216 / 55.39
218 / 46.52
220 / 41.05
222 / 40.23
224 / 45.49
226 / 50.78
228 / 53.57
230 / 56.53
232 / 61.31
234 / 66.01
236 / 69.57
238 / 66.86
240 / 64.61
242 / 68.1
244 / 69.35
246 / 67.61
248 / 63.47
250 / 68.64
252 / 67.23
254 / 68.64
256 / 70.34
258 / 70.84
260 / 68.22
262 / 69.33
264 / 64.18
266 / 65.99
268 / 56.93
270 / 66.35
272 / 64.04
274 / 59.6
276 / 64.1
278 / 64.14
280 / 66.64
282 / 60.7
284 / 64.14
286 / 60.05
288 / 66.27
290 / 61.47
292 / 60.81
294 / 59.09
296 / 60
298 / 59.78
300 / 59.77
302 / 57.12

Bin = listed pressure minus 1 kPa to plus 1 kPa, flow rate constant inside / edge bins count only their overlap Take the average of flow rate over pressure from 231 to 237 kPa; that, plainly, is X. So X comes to 65.6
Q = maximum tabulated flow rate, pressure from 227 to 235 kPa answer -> 66.01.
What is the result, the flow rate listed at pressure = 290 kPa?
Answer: 61.47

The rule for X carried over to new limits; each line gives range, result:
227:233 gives 57.1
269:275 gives 63.3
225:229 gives 52.2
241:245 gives 68.7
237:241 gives 65.7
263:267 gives 65.1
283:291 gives 63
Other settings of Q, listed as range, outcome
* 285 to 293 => 66.27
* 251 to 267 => 70.84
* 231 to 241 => 69.57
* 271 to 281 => 66.64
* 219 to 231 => 56.53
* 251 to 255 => 68.64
